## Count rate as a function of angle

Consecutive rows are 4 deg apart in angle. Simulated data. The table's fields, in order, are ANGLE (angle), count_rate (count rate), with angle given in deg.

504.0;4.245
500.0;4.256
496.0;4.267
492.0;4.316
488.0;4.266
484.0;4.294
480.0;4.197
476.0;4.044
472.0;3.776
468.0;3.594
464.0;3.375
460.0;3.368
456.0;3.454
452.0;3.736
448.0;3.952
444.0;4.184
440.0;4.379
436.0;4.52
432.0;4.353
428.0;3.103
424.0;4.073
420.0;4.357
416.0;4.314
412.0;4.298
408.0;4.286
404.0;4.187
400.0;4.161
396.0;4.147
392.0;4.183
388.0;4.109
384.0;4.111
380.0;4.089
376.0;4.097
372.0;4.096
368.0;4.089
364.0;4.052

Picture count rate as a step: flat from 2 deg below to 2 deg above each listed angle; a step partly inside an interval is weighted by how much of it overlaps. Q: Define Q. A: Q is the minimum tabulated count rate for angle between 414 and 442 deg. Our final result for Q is 3.103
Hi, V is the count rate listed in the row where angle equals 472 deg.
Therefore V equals 3.776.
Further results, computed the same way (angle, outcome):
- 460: 3.368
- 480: 4.197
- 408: 4.286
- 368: 4.089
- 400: 4.161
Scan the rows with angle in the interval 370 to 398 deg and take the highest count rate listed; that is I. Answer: 4.183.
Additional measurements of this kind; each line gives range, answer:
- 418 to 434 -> 4.357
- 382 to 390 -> 4.111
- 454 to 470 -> 3.594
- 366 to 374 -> 4.096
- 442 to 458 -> 4.184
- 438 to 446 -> 4.379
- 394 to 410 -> 4.286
